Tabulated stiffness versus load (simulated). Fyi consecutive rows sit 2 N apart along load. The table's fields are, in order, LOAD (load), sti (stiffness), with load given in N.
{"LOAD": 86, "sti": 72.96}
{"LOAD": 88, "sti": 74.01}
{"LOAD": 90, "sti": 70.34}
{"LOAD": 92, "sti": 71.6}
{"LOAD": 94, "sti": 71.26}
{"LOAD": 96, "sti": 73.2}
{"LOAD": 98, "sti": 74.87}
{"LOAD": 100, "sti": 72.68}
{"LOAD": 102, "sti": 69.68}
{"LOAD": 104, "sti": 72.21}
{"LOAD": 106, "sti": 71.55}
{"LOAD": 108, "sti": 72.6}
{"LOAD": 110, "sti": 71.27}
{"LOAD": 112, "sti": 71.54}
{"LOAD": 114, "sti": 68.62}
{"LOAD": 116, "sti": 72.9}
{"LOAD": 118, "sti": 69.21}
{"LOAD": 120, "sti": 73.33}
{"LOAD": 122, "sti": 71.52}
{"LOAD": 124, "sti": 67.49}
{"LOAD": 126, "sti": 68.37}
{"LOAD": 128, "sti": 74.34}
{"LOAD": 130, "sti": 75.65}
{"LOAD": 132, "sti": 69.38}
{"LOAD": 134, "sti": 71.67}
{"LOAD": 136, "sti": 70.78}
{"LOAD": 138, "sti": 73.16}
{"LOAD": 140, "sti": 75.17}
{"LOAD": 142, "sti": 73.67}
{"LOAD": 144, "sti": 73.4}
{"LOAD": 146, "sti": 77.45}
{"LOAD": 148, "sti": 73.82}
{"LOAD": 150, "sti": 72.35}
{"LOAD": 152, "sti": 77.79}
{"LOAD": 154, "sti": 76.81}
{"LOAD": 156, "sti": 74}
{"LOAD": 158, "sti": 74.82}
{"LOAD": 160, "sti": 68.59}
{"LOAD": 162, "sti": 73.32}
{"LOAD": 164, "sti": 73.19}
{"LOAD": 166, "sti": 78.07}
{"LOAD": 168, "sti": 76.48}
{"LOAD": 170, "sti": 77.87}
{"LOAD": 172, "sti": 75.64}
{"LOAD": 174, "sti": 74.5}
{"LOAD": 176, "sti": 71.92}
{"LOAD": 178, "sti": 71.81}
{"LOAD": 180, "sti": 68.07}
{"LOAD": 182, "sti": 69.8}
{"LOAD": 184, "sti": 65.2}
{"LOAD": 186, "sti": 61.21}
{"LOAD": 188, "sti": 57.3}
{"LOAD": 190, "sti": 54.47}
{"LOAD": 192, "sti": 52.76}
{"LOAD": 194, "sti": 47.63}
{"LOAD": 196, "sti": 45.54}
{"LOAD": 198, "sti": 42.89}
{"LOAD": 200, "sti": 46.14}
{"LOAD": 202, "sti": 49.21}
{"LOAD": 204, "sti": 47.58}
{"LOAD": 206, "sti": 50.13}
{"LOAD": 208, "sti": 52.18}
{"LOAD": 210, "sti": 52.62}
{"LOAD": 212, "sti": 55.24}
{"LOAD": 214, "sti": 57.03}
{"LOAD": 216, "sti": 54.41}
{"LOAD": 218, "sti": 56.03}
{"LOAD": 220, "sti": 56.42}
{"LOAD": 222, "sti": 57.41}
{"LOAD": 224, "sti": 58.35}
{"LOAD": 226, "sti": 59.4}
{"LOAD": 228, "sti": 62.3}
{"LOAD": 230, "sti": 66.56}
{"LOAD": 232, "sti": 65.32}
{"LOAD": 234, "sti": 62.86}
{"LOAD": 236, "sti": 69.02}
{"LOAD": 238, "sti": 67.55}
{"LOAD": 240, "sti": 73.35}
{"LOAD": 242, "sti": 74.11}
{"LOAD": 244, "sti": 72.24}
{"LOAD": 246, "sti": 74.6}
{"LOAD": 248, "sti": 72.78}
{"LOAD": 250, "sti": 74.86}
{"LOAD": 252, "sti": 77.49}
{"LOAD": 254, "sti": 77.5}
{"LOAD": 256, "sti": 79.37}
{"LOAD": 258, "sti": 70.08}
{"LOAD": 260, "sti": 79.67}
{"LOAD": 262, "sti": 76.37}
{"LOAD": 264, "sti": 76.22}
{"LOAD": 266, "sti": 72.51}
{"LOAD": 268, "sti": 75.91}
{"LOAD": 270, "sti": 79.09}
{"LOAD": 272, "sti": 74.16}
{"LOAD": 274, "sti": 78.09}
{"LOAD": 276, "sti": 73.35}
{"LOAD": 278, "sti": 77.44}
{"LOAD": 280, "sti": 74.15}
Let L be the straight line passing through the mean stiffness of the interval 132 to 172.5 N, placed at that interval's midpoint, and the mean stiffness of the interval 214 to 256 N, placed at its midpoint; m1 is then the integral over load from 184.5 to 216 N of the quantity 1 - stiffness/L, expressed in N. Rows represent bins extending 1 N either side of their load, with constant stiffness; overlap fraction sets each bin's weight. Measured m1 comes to 8.2 N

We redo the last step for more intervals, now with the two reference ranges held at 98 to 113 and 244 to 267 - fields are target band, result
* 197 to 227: 8.63 N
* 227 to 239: 1.49 N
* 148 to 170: -0.46 N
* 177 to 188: 1.10 N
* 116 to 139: 0.31 N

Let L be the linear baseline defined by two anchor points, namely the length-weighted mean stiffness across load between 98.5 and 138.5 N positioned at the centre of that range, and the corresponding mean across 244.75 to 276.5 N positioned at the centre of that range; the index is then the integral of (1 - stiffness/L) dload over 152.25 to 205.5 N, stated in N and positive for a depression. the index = 6.3 N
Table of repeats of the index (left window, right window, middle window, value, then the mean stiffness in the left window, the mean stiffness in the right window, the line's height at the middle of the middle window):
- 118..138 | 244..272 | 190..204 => 4.9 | 71.4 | 75.7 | 73.7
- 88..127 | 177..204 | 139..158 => -3.3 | 71.3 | 56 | 63.8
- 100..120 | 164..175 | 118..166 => 0.6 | 71.3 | 76.2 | 73.9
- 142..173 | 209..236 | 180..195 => 1.9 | 74.9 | 59.1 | 67.6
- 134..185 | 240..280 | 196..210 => 4.9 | 73.5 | 75.5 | 74.3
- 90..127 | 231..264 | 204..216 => 3.2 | 71.3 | 73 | 72.6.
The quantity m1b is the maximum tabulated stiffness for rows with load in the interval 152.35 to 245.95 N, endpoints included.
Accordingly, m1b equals 78.07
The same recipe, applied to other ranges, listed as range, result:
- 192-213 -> 55.24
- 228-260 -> 79.67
